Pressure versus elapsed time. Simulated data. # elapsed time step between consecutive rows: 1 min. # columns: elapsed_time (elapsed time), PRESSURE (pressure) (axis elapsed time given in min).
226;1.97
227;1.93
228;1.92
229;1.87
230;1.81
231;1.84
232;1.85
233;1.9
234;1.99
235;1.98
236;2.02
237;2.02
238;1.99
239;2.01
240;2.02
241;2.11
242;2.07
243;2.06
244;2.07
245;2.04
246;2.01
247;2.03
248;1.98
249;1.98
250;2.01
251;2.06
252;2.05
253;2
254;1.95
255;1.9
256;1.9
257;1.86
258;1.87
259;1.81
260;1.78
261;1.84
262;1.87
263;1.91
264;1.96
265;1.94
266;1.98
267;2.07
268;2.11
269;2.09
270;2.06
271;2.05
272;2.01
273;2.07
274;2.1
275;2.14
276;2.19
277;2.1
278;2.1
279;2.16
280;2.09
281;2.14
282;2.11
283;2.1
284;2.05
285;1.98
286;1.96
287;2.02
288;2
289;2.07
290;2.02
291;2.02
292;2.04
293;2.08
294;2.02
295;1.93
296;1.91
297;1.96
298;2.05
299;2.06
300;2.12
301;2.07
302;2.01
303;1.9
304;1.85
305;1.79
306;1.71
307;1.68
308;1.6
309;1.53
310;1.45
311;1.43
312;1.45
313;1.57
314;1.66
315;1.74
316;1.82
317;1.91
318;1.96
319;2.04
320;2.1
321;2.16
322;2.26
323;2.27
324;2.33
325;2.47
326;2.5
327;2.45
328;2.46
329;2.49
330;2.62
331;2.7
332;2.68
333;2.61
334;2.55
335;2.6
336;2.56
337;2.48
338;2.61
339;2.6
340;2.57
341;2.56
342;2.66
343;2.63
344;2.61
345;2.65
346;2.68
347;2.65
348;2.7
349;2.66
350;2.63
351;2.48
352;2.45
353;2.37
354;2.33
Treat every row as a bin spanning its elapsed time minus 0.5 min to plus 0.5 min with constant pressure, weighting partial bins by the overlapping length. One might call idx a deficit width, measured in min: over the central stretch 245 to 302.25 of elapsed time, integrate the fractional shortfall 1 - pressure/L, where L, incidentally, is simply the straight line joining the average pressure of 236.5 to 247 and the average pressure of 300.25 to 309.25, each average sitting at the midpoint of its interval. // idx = -2.8 min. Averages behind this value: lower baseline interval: 2.04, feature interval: 2.01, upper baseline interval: 1.81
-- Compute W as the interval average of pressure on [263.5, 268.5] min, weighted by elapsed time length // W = 2.01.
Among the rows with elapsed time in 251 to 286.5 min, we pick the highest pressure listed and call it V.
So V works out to 2.19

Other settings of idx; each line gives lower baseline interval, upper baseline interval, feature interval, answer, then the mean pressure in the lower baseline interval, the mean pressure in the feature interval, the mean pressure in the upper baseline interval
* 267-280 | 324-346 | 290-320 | 6.3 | 2.1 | 1.85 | 2.57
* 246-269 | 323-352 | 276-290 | 0.5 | 1.95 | 2.07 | 2.57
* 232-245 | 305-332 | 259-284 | -0.2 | 2.01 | 2.04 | 2.02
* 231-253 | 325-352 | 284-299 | 1.9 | 2.01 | 2.01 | 2.59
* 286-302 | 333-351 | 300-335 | 3.9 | 2.02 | 2.06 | 2.61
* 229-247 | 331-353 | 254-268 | 1.4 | 1.99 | 1.91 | 2.6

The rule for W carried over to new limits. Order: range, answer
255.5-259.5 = 1.86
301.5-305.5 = 1.89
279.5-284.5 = 2.1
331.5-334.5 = 2.61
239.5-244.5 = 2.07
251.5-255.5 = 1.97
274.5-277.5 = 2.14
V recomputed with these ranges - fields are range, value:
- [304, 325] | 2.47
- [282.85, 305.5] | 2.12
